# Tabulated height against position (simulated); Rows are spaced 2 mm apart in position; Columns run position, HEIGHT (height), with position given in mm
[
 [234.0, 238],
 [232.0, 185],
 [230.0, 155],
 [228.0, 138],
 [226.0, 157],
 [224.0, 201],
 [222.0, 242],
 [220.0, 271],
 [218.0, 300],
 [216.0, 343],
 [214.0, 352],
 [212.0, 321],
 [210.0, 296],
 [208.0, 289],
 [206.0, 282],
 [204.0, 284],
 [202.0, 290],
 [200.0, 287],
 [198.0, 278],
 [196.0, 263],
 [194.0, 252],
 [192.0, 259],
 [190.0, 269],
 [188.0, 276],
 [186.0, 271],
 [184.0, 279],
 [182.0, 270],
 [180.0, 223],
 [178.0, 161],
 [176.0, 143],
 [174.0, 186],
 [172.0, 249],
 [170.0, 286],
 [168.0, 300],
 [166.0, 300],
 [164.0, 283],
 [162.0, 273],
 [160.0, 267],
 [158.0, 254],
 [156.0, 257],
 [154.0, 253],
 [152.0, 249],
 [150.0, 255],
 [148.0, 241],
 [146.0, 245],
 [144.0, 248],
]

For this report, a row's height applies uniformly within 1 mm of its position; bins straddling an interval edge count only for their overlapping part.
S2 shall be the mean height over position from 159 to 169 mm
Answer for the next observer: 285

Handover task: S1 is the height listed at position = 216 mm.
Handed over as 343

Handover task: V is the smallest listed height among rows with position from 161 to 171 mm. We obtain 273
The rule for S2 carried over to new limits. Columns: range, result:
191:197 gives 258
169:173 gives 268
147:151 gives 248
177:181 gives 192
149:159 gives 254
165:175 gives 264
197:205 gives 285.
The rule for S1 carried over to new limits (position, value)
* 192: 259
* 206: 282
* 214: 352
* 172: 249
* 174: 186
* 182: 270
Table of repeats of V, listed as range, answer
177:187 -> 161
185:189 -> 271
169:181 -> 143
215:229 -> 138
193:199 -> 252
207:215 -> 289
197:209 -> 278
